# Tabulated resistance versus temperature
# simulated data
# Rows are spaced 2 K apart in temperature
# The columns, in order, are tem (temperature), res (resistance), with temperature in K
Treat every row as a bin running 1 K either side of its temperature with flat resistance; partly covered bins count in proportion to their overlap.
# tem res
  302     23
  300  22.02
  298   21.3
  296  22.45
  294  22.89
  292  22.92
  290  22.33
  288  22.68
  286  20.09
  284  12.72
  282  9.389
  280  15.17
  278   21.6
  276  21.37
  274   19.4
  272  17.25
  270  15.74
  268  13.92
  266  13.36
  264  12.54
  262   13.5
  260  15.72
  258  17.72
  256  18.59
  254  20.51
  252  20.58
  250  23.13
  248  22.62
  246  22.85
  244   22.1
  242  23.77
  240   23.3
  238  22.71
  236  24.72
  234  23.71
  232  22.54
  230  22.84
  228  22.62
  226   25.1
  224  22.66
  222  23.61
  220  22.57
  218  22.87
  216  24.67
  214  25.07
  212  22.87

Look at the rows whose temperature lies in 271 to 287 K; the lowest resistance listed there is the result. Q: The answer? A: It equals 9.389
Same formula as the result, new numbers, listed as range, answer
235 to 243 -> 22.71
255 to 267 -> 12.54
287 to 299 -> 21.3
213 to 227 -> 22.57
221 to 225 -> 22.66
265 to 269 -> 13.36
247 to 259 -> 17.72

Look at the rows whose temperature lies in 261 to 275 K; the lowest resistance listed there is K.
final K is 12.54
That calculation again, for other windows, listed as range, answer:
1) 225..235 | 22.54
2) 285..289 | 20.09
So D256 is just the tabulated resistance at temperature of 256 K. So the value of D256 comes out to 18.59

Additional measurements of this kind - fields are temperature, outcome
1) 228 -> 22.62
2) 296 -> 22.45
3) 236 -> 24.72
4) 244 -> 22.1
